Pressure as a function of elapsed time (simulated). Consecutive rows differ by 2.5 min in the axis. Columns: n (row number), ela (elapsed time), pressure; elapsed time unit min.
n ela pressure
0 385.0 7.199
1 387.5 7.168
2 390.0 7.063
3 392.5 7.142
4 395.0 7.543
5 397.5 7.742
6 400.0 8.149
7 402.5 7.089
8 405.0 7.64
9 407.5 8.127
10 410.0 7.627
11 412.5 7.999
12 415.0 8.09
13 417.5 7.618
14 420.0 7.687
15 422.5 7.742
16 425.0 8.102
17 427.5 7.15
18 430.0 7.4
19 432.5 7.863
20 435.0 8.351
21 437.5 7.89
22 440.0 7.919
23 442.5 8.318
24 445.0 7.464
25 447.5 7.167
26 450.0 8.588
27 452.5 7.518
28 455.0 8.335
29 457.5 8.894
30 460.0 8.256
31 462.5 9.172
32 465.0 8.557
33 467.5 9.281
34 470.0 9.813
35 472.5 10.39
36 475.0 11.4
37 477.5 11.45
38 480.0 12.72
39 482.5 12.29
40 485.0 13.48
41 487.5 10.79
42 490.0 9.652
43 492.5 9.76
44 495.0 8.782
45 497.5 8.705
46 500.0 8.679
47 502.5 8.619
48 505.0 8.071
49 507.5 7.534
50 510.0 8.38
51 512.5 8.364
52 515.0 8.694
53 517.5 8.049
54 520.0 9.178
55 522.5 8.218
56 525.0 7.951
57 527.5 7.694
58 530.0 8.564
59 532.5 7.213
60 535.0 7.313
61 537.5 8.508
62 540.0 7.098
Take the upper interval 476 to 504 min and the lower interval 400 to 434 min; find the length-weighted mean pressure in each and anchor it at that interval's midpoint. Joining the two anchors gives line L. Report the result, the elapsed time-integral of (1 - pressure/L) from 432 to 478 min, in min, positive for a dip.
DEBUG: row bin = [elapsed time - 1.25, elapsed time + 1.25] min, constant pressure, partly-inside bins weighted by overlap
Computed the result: 2.11 min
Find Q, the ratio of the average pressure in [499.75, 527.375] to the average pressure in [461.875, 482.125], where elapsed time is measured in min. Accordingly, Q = 0.79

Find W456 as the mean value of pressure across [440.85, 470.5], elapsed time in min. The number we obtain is 8.41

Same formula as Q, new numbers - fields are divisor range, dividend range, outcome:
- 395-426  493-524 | 1.09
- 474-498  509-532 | 0.76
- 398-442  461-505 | 1.30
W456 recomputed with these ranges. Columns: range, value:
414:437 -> 7.78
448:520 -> 9.41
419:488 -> 9.06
